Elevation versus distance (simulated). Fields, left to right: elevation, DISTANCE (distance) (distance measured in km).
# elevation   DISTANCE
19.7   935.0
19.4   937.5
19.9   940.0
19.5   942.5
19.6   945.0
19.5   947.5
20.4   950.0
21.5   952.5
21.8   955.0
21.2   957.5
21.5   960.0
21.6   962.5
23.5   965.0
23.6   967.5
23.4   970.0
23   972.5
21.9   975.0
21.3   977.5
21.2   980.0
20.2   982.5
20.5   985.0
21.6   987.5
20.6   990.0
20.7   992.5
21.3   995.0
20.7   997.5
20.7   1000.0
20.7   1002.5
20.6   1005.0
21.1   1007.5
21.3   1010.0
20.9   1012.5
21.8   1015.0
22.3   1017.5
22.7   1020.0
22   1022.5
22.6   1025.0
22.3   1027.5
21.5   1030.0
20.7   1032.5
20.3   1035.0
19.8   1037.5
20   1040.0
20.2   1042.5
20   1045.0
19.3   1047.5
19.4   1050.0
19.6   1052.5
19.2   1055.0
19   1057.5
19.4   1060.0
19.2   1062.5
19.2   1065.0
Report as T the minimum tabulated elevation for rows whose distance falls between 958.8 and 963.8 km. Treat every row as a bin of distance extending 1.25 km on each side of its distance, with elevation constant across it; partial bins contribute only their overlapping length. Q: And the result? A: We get 21.5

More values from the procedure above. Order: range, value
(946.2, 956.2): 19.5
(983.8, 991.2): 20.5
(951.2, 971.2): 21.2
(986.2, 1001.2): 20.6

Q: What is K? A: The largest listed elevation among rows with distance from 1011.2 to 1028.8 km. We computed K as 22.7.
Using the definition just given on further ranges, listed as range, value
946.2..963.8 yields 21.8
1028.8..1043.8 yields 21.5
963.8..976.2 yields 23.6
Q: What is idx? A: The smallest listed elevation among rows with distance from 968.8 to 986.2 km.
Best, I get 20.2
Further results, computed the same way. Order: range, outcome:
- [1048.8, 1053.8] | 19.4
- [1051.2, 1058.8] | 19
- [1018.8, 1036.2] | 20.3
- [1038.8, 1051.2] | 19.3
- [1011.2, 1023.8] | 20.9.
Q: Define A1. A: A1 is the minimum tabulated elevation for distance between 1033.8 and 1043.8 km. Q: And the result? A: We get 19.8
